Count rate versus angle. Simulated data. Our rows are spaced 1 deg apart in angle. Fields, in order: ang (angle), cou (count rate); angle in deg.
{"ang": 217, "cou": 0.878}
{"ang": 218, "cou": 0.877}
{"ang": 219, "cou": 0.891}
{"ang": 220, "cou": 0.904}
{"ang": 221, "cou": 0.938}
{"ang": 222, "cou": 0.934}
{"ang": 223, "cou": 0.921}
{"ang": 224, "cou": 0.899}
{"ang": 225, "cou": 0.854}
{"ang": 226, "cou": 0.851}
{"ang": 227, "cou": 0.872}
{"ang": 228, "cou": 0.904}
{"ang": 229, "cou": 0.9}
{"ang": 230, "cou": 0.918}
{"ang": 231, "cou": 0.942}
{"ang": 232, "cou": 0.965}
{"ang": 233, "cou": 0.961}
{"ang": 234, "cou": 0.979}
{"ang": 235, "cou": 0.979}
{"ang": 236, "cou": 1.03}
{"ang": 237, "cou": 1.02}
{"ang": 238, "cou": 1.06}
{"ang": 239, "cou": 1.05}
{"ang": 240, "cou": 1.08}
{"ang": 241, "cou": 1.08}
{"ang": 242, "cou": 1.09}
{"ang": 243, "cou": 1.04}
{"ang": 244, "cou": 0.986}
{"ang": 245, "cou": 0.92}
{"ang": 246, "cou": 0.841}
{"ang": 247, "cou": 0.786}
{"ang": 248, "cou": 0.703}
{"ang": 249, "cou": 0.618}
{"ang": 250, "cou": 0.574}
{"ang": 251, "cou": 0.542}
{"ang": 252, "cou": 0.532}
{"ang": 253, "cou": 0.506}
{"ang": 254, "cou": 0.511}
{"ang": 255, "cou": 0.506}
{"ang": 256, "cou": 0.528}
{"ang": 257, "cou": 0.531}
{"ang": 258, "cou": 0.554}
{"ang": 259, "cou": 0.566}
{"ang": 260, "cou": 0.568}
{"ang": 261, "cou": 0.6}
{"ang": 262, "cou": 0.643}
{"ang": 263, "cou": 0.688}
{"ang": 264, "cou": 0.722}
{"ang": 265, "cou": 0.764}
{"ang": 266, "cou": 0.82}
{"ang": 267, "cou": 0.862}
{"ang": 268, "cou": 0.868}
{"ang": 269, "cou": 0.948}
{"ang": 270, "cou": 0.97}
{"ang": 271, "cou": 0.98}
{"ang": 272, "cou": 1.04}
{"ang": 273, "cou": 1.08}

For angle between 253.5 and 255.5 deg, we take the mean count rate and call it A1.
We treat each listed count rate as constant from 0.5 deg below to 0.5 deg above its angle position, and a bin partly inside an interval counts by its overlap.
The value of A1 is 0.508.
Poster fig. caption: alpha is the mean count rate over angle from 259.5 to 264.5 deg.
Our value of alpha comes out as 0.644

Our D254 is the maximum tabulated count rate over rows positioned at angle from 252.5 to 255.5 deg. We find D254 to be 0.511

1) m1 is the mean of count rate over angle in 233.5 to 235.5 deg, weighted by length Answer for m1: 0.979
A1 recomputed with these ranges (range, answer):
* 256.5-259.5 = 0.55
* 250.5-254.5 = 0.523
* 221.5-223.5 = 0.927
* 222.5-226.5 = 0.881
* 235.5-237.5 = 1.02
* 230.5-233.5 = 0.956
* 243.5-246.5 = 0.916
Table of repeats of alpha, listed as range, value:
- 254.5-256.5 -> 0.517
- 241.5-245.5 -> 1.01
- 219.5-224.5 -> 0.919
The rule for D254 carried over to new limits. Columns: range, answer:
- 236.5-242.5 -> 1.09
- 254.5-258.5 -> 0.554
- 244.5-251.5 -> 0.92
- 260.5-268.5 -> 0.868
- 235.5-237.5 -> 1.03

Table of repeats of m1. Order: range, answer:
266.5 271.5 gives 0.926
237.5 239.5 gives 1.06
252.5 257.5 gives 0.516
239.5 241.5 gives 1.08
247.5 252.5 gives 0.594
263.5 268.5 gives 0.807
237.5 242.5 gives 1.07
